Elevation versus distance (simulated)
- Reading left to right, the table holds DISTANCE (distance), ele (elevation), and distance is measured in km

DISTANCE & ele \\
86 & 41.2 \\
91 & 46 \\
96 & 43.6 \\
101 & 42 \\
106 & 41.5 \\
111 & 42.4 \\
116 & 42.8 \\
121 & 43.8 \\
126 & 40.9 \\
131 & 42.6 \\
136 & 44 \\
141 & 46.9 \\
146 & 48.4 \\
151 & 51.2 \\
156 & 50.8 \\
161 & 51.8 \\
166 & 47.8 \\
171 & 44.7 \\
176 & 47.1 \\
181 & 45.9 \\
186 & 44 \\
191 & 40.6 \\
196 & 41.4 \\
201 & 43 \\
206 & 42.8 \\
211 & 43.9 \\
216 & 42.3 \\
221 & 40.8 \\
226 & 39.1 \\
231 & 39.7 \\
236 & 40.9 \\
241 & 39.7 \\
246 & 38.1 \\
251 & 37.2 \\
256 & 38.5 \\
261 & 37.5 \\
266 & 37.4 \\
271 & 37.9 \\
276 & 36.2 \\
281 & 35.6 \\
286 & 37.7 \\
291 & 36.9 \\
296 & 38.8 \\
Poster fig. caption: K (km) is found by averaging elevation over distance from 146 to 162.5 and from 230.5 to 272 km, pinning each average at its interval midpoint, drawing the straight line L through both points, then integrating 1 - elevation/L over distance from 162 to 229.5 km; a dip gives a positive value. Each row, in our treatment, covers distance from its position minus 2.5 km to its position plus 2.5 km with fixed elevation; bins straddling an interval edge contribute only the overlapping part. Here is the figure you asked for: 3.1 km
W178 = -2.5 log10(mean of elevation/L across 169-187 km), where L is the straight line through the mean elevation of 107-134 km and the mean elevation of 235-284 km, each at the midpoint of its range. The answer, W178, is -0.13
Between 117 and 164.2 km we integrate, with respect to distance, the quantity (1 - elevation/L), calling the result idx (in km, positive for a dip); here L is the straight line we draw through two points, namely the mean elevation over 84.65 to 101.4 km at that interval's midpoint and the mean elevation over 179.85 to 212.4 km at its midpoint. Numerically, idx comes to -3.7 km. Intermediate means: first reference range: 43.5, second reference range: 42.9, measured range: 46.6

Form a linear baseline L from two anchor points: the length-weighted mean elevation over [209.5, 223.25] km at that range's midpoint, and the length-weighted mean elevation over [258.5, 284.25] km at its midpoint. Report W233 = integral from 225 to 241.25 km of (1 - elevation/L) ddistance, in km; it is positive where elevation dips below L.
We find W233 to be 0.3 km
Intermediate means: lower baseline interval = 42.2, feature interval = 39.9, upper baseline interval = 36.9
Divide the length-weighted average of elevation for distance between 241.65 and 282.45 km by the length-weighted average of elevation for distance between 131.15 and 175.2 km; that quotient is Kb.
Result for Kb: 0.78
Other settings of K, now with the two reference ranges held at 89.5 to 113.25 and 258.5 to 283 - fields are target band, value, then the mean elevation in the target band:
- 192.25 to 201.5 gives -0.5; 41.8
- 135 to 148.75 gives -1.7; 46.8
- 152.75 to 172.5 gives -4.0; 49.1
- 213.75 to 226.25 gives -0.7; 41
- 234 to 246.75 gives -0.6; 39.7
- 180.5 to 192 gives -1.0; 43.5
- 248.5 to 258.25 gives -0.1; 37.8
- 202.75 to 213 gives -1.1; 43.3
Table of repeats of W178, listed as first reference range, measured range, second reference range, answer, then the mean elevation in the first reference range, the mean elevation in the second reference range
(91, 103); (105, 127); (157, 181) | 0.06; 43.5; 47.8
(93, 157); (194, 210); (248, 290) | -0.05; 44.6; 37.2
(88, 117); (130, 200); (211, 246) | -0.11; 43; 40.5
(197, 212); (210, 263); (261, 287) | 0.01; 43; 37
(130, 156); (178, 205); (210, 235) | 0.01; 47.3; 41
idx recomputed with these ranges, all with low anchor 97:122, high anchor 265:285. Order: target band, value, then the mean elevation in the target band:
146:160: -3.3 km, 50.6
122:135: -0.1 km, 42.2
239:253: -0.2 km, 38.3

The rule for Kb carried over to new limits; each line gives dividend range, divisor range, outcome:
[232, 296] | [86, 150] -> 0.86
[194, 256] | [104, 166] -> 0.89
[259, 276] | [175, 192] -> 0.84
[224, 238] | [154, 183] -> 0.83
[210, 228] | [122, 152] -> 0.91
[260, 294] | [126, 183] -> 0.79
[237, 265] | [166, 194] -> 0.86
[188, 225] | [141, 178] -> 0.86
